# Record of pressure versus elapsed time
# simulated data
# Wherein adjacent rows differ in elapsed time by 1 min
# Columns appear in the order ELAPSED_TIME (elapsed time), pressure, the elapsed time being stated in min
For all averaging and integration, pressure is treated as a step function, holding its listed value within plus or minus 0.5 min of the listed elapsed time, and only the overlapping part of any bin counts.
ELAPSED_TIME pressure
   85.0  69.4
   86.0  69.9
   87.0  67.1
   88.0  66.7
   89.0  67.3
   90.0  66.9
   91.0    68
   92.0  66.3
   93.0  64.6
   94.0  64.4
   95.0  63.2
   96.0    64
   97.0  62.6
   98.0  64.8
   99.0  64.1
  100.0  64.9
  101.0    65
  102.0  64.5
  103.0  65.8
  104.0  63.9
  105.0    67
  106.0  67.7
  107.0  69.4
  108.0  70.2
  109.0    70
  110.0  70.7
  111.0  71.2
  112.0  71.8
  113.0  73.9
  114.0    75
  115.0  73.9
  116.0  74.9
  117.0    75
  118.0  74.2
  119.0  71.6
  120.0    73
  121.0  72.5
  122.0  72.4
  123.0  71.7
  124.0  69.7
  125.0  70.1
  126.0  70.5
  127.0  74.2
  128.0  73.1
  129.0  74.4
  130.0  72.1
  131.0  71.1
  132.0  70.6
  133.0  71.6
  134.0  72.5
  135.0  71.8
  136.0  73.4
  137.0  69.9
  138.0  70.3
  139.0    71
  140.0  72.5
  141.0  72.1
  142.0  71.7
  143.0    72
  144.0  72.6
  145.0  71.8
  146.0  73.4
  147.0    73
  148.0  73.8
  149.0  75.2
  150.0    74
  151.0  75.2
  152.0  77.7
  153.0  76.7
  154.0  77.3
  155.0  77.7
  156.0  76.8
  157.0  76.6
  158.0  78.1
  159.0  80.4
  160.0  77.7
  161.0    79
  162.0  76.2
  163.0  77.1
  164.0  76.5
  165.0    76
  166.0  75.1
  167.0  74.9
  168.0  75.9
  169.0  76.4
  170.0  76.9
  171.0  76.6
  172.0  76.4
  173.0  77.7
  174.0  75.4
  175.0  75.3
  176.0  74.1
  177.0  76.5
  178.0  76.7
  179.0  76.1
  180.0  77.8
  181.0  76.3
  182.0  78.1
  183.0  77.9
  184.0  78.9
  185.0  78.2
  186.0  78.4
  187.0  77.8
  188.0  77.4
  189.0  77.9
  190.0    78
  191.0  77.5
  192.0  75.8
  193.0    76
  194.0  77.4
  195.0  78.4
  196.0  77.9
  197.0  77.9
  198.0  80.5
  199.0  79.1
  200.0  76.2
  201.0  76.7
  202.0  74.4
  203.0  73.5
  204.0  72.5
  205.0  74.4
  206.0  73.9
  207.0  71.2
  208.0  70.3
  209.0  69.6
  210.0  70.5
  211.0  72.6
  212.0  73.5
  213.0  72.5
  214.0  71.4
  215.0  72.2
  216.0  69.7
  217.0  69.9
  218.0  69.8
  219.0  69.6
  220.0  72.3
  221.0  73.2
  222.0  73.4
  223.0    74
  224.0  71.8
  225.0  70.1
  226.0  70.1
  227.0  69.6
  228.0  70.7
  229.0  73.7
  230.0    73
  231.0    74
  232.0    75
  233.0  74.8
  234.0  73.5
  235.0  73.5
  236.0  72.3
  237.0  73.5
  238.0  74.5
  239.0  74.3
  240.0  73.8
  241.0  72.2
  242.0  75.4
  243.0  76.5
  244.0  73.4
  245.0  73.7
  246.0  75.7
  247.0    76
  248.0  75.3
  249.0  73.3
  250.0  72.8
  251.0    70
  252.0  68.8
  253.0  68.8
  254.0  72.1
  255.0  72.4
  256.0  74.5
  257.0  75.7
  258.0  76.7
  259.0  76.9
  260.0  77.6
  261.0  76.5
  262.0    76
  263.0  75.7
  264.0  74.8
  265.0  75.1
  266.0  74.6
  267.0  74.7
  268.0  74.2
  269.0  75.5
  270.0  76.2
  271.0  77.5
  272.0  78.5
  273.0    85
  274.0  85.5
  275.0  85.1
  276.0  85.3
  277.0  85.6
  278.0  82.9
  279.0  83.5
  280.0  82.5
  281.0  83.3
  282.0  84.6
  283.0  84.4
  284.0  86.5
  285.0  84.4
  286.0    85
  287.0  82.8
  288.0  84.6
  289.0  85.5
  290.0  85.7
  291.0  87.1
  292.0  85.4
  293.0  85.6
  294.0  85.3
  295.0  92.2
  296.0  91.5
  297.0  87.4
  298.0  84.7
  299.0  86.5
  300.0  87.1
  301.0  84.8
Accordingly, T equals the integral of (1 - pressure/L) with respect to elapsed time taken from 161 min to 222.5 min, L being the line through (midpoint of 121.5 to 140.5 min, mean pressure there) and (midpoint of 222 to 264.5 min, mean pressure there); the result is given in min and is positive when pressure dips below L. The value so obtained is -2.1 min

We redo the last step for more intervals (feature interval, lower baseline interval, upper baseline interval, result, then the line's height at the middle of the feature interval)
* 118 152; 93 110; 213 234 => -2.45 min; 67.5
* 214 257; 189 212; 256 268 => 1.59 min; 75.5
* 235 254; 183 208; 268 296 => 1.74 min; 80.7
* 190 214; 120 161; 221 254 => -0.54 min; 73.2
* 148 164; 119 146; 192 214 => -0.90 min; 72.8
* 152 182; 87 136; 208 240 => -2.50 min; 70.8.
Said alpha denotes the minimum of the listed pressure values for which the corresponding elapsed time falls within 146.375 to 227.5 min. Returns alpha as 69.6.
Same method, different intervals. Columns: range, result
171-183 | 74.1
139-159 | 71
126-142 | 69.9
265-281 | 74.2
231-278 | 68.8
